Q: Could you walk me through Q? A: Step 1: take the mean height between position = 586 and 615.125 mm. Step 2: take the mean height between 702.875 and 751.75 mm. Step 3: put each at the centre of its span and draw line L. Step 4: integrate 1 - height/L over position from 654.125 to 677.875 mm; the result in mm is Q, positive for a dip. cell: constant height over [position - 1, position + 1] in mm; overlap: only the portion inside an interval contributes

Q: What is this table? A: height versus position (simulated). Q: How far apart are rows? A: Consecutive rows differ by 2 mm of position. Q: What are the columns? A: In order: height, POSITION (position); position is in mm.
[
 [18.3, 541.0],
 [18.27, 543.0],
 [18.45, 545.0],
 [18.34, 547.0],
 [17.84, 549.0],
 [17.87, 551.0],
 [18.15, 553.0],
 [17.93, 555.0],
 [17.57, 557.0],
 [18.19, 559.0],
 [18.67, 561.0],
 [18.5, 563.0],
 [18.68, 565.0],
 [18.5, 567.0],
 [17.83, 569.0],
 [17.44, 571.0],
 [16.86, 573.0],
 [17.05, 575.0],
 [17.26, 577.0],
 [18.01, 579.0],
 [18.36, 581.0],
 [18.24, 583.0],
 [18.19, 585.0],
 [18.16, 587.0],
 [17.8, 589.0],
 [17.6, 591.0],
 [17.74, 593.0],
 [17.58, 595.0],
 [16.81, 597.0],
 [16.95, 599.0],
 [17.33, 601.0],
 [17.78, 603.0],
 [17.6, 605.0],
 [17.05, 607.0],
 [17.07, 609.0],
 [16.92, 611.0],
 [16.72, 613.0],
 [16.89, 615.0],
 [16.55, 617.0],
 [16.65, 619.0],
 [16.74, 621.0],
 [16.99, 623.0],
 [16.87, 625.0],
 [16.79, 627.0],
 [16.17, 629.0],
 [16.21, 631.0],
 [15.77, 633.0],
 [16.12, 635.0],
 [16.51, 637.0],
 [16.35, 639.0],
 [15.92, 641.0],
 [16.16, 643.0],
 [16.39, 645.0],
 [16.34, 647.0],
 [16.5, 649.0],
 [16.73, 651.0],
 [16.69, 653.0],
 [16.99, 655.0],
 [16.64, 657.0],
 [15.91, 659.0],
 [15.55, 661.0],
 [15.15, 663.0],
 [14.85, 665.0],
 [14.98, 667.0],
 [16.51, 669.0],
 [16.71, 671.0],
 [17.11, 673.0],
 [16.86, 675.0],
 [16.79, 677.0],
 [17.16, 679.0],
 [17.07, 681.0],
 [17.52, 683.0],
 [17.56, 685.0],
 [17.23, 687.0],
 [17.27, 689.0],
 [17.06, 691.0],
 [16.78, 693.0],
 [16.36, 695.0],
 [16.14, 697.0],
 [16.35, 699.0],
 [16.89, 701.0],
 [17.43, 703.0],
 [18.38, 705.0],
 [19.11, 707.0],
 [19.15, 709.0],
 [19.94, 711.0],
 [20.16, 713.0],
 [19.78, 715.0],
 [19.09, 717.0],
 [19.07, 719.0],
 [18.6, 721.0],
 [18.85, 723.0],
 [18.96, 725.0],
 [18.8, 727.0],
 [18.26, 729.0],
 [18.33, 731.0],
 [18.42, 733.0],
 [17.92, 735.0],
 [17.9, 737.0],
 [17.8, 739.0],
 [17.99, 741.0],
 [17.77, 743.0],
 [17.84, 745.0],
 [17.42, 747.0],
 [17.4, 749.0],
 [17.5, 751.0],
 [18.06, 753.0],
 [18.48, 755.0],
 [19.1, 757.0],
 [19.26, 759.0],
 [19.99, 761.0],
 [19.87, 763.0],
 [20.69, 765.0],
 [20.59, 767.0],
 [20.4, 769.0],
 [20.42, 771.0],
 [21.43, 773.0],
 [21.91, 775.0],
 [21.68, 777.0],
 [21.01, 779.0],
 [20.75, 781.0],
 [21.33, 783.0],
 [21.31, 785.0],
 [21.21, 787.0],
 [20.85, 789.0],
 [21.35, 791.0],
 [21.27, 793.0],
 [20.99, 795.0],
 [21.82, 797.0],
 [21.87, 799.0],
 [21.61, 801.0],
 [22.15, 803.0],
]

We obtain 2.35 mm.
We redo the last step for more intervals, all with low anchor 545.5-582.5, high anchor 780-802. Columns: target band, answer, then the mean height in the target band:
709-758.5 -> 4.7 mm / 18.5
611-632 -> 2.4 mm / 16.7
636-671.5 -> 5.8 mm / 16.2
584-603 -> 0.8 mm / 17.6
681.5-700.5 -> 2.8 mm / 16.9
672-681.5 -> 1.3 mm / 17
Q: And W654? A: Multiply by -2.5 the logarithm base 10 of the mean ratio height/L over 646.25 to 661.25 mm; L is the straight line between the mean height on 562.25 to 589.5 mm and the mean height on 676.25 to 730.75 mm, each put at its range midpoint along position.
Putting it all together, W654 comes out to 0.09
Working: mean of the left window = 17.9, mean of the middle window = 16.5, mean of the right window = 18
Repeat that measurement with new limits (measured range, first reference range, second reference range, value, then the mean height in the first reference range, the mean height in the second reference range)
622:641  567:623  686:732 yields 0.08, 17.4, 18.2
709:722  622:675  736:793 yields -0.07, 16.3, 19.7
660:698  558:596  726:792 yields 0.14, 17.9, 19.5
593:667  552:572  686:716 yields 0.09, 18.1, 17.9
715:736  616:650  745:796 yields 0.01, 16.4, 20.1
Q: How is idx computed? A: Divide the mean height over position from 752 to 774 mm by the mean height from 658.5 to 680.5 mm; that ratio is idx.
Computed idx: 1.23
